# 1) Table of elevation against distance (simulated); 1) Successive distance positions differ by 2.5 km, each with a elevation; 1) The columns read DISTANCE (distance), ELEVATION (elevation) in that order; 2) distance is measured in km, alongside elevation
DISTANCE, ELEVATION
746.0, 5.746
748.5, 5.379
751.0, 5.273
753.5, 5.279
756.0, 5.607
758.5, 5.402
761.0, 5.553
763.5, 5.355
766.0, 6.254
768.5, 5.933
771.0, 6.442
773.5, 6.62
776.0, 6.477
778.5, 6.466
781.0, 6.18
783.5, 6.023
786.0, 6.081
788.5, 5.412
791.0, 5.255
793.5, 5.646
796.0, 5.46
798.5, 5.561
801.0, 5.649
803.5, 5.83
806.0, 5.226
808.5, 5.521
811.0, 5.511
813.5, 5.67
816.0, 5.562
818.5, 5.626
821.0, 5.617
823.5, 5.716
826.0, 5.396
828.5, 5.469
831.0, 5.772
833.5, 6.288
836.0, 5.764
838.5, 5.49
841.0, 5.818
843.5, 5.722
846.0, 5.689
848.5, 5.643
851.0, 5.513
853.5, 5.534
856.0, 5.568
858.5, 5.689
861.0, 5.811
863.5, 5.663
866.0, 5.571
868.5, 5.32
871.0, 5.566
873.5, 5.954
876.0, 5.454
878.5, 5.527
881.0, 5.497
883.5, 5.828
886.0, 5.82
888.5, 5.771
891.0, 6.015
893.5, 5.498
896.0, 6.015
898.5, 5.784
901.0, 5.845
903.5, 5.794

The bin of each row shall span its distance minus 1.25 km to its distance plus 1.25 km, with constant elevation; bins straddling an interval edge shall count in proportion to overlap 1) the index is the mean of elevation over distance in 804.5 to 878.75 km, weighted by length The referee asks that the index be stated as 5.62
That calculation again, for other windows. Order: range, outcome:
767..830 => 5.78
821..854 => 5.68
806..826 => 5.57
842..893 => 5.66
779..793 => 5.82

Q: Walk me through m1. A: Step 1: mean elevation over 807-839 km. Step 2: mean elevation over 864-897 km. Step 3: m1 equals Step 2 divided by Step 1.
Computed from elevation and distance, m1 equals 1.01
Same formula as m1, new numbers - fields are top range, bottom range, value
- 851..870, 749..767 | 1.01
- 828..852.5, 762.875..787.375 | 0.92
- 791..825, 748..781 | 0.95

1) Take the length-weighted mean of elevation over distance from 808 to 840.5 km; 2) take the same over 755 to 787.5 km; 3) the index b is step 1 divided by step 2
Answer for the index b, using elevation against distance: 0.94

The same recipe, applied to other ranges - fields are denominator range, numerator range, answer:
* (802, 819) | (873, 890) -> 1.02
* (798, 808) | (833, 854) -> 1.03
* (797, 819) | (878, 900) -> 1.03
